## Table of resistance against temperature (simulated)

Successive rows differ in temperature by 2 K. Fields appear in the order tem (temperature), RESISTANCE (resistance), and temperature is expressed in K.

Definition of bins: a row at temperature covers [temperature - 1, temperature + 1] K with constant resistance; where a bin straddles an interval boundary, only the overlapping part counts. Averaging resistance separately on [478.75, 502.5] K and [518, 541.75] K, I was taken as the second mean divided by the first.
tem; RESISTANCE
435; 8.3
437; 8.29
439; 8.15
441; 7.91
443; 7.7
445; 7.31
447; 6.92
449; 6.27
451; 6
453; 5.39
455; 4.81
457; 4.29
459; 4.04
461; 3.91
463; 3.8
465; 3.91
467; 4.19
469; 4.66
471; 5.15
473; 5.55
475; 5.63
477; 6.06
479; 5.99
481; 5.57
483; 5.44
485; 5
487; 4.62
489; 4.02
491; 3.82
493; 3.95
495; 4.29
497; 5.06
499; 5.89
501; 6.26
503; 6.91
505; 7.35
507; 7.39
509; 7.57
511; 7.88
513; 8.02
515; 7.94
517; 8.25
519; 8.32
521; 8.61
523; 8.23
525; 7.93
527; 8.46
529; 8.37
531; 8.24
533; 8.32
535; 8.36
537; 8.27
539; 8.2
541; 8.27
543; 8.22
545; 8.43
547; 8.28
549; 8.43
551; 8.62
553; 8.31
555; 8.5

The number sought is 1.66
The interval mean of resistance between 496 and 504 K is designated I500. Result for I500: 6.03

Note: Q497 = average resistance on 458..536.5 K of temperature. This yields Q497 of 6.24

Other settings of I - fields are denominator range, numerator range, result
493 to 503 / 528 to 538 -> 1.54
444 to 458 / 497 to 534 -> 1.32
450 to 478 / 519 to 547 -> 1.72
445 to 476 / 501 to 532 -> 1.57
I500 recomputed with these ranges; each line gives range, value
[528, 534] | 8.31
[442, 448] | 7.31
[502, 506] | 7.13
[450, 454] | 5.7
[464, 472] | 4.48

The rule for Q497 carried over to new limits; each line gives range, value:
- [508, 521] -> 8.04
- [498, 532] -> 7.74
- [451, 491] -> 4.85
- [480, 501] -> 4.84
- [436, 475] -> 5.7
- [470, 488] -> 5.45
